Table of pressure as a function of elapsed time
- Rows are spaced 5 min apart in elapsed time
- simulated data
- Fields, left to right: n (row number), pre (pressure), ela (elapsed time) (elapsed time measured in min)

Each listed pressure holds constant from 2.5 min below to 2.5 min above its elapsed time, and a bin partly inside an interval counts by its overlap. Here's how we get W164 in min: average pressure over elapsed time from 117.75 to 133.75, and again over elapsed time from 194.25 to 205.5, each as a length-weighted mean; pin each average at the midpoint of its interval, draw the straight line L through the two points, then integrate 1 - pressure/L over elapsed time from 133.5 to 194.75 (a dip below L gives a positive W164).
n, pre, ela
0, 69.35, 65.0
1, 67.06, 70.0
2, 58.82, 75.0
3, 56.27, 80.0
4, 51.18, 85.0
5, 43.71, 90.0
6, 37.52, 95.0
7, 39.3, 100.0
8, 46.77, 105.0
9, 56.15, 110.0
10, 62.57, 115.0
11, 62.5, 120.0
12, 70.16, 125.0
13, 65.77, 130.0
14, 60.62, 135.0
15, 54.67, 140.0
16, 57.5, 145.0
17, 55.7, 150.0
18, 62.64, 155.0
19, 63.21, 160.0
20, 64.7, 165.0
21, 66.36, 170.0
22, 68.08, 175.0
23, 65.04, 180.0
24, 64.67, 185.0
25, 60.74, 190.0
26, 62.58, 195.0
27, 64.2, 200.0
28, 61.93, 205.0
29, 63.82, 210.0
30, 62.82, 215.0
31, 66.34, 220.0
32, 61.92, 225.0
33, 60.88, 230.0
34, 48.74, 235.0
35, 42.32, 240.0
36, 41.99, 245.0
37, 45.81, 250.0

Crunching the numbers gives 2.2 min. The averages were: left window 65.8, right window 63.1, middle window 62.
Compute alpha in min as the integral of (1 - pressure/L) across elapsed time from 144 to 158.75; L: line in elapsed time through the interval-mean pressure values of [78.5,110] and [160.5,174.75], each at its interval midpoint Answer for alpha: 0.5 min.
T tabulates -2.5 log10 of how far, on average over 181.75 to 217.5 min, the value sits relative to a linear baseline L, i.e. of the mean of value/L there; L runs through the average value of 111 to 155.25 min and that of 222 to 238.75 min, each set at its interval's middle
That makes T -0.09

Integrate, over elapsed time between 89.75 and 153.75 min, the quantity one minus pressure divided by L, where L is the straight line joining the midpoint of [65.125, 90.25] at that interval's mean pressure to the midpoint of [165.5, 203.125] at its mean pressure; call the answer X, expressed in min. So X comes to 5.6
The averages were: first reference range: 57.8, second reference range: 64.5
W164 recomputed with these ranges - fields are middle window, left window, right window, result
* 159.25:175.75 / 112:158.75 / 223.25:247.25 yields -2.2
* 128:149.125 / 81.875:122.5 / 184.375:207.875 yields -1.7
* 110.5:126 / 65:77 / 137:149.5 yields -1.2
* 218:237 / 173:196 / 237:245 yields -4.6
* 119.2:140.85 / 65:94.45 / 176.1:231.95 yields -1.8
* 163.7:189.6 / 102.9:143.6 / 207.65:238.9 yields -2.4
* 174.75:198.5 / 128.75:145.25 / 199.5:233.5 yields -0.9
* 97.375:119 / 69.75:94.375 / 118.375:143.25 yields 2.4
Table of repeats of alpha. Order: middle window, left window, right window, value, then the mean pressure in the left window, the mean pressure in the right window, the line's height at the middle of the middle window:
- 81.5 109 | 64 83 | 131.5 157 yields 7.3 min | 62.1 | 58.4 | 60.9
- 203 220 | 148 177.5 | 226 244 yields -2.6 min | 63.6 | 50.9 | 55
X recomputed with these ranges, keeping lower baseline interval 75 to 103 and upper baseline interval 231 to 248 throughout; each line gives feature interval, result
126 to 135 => -3.6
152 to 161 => -3.1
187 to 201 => -4.9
